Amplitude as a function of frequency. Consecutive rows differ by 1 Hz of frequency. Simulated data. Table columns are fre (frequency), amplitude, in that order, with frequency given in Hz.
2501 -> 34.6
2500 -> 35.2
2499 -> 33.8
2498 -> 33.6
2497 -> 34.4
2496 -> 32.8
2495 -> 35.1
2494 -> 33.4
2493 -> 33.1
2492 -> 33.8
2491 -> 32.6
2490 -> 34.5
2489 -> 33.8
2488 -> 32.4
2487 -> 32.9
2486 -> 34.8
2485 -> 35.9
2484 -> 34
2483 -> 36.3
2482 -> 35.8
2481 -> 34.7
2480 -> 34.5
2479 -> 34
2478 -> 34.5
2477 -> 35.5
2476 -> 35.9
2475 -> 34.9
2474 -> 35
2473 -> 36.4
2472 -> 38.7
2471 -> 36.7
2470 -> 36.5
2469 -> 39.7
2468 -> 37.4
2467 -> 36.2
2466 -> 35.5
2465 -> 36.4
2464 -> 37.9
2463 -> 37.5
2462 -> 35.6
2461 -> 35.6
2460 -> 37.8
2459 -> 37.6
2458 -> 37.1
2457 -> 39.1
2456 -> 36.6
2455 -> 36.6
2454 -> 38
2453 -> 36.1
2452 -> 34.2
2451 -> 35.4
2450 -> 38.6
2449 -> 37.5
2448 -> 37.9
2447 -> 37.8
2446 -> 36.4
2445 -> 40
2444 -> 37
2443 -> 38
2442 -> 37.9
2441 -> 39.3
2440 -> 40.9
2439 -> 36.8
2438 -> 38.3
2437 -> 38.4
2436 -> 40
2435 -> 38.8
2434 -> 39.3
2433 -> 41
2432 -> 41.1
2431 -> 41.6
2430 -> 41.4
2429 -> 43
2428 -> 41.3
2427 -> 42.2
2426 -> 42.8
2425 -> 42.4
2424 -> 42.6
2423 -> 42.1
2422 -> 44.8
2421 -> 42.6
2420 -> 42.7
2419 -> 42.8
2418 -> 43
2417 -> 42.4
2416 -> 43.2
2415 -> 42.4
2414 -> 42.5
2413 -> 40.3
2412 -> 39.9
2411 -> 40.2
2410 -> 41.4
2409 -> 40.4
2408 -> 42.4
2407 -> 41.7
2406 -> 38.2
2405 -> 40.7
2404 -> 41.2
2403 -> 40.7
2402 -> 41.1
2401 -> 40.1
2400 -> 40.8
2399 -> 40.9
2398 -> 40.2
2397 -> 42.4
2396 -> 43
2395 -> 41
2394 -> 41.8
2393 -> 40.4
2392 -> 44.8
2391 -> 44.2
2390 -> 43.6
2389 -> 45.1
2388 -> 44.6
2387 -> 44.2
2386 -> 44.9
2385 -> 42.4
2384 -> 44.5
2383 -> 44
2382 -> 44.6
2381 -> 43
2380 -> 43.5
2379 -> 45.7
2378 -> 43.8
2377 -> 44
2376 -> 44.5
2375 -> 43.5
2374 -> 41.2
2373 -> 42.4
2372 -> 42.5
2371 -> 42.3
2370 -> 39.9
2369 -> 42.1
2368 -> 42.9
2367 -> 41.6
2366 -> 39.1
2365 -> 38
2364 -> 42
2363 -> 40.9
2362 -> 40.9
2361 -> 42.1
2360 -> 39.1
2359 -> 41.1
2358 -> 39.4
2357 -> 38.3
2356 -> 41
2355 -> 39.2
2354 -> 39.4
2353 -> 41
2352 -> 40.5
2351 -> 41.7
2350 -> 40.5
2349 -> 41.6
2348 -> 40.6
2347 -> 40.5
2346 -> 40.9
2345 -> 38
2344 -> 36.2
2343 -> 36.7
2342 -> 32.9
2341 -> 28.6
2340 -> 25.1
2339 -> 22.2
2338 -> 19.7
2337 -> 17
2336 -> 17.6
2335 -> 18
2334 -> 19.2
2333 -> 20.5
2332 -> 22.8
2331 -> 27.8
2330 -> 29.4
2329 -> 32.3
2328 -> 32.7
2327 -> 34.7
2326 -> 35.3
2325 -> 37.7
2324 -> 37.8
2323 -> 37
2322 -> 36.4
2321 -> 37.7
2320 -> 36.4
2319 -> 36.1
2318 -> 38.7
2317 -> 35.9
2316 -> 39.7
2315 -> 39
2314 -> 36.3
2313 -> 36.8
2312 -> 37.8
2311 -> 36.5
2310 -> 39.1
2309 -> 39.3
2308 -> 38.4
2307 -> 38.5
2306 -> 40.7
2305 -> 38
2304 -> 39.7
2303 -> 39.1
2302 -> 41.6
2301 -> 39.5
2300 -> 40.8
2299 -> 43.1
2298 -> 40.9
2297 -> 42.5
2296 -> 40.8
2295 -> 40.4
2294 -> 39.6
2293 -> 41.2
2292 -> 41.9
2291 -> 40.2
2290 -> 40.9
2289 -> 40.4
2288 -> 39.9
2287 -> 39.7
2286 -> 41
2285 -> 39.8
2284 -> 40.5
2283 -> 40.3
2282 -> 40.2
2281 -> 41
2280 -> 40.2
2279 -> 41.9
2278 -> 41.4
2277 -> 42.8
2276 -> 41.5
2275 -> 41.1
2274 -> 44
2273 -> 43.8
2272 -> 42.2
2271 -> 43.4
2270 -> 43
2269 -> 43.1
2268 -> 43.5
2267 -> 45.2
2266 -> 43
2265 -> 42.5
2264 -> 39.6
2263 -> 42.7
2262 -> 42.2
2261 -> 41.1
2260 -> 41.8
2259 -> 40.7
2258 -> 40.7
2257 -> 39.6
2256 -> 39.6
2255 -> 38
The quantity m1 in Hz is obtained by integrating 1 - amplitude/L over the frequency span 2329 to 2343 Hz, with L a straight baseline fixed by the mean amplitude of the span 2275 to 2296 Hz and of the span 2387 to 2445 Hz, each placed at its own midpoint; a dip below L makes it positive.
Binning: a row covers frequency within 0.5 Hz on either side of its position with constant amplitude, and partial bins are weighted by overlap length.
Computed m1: 5.8 Hz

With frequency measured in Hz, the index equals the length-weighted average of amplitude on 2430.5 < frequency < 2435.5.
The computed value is 40.4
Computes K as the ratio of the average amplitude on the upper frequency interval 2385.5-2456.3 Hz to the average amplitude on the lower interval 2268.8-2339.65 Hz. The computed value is 1.10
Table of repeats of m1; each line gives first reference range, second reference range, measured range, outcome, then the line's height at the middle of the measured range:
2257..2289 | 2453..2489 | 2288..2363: 7.32 Hz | 40.2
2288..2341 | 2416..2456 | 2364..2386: -3.10 Hz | 37.4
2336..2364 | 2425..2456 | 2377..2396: -3.22 Hz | 37.3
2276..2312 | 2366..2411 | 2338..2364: 2.45 Hz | 41.6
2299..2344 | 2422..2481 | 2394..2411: -2.18 Hz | 36.4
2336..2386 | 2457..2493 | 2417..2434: -2.33 Hz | 37.2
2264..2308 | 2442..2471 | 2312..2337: 5.09 Hz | 40.3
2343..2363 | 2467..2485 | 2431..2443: -0.67 Hz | 37.2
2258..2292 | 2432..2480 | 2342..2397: -3.25 Hz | 39.4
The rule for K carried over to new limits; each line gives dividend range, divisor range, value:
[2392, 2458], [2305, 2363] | 1.15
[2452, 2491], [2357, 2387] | 0.85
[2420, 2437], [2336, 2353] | 1.24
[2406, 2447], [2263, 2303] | 0.98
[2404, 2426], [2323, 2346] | 1.46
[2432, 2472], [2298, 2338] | 1.10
